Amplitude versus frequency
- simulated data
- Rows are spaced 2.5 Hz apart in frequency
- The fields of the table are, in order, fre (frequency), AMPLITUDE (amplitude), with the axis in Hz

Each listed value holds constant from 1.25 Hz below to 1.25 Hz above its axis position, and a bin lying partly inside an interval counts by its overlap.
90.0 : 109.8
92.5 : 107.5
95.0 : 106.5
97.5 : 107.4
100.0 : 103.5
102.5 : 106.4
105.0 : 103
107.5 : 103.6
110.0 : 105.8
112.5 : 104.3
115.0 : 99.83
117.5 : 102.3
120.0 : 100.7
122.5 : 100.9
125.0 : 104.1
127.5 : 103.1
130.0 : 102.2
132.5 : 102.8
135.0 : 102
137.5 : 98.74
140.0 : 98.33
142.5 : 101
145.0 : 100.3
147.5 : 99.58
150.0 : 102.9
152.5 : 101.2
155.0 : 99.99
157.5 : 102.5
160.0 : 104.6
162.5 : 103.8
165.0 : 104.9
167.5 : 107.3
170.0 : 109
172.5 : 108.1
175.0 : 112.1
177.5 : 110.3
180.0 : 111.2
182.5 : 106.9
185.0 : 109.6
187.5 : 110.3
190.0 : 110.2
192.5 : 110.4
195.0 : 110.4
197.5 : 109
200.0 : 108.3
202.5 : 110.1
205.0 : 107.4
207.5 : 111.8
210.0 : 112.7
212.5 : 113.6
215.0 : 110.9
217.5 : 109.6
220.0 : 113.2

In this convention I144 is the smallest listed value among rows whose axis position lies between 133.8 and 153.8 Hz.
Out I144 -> 98.33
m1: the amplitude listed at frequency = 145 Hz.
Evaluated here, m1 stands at 100.3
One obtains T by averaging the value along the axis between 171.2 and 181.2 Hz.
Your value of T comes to 110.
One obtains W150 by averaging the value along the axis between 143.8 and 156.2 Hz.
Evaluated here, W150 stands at 101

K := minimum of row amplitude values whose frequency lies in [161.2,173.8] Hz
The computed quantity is 103.8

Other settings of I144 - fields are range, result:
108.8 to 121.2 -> 99.83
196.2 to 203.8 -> 108.3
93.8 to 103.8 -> 103.5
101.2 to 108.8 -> 103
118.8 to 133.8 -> 100.7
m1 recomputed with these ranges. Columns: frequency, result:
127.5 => 103.1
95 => 106.5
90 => 109.8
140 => 98.33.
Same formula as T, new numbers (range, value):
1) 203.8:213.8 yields 111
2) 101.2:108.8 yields 104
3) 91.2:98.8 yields 107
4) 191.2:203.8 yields 110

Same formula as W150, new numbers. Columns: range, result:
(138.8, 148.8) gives 99.8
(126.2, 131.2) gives 103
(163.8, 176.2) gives 108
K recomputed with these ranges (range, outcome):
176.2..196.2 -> 106.9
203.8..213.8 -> 107.4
